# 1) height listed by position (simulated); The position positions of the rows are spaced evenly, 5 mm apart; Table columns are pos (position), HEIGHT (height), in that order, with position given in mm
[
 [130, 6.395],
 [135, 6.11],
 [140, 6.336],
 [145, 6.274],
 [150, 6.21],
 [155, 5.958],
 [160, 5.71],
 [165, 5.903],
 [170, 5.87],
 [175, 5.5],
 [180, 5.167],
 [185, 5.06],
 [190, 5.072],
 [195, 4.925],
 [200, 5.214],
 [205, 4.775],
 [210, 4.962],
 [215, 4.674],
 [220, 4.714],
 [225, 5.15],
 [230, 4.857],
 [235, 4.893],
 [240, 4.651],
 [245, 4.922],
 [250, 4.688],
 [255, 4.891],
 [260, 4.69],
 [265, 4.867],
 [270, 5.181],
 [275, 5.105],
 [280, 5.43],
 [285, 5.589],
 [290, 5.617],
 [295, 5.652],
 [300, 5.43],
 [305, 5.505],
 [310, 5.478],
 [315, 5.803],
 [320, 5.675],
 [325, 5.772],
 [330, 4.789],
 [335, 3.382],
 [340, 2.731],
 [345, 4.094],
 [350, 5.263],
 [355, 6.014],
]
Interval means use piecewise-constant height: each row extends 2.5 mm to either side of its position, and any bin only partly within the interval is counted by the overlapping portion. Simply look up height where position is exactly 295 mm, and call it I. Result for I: 5.652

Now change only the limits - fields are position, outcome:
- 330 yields 4.789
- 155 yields 5.958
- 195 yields 4.925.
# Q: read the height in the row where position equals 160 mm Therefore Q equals 5.71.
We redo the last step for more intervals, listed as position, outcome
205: 4.775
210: 4.962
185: 5.06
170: 5.87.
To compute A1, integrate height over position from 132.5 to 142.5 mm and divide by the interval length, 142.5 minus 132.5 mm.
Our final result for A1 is 6.22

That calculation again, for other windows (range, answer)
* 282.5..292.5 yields 5.6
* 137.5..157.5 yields 6.19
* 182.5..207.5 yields 5.01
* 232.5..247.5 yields 4.82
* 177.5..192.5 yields 5.1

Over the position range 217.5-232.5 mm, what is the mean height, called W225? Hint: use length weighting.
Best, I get 4.91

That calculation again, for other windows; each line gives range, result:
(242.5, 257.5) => 4.83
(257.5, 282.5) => 5.05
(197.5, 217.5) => 4.91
